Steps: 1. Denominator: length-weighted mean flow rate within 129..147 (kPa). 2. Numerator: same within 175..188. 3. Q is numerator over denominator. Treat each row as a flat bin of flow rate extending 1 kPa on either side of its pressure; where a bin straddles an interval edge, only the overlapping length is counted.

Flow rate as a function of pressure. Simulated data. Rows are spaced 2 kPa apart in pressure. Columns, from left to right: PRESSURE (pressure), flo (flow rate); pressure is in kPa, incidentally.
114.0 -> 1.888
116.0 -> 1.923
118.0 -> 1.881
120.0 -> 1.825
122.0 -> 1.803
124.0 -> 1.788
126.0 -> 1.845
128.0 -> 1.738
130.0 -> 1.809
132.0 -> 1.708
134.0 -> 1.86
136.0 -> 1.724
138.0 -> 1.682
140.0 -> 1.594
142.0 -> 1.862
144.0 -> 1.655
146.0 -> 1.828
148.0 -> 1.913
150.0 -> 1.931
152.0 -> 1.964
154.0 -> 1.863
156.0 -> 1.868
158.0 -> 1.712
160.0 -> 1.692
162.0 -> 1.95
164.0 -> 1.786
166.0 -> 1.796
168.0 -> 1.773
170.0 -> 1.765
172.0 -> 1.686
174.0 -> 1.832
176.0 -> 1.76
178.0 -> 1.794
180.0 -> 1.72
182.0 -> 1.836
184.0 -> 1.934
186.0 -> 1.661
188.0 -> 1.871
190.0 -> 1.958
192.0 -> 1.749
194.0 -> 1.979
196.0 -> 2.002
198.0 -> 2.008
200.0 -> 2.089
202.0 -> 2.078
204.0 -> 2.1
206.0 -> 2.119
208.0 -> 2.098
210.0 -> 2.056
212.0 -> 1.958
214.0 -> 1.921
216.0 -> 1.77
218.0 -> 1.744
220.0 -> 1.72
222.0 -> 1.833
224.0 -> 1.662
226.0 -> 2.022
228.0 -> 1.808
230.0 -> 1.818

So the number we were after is 1.03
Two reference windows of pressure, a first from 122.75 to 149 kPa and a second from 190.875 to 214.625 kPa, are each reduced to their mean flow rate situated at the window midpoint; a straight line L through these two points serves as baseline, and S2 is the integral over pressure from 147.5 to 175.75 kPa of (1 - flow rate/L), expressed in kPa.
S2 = 0.6 kPa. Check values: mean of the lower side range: 1.77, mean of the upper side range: 2.01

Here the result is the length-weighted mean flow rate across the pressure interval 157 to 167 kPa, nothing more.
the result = 1.79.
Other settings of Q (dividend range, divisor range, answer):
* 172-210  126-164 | 1.07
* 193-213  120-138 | 1.15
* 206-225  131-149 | 1.07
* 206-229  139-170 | 1.04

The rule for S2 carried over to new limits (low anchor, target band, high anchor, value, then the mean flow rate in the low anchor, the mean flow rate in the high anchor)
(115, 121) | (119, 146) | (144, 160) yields 1.4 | 1.88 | 1.84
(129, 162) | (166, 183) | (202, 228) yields 0.7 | 1.8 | 1.92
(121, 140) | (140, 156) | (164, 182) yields -0.7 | 1.76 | 1.77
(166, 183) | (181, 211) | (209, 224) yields -2.6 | 1.77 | 1.84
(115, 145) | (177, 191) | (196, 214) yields 1.1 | 1.78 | 2.05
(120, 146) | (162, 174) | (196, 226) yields 0.4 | 1.76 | 1.94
